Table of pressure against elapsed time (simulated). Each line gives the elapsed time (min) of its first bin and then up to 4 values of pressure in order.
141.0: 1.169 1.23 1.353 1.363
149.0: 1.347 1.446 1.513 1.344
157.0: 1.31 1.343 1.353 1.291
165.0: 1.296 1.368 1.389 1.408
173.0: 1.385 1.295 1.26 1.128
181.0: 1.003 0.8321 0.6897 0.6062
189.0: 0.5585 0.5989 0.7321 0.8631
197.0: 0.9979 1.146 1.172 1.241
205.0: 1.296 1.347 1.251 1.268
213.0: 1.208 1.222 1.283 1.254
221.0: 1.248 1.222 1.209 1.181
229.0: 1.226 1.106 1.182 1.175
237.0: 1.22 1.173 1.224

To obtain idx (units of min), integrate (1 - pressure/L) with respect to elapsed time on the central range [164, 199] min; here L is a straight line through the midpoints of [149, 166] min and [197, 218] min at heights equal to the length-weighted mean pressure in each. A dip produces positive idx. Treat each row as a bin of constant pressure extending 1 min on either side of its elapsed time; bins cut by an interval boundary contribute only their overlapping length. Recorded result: 7.4 min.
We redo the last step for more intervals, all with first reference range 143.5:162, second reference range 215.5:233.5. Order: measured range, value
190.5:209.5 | 2.9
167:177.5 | -0.2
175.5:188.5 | 3.9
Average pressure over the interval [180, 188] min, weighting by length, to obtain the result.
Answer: 0.783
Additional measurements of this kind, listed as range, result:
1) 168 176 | 1.37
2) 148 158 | 1.39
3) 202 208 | 1.29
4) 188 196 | 0.688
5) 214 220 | 1.25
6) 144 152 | 1.38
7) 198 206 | 1.21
